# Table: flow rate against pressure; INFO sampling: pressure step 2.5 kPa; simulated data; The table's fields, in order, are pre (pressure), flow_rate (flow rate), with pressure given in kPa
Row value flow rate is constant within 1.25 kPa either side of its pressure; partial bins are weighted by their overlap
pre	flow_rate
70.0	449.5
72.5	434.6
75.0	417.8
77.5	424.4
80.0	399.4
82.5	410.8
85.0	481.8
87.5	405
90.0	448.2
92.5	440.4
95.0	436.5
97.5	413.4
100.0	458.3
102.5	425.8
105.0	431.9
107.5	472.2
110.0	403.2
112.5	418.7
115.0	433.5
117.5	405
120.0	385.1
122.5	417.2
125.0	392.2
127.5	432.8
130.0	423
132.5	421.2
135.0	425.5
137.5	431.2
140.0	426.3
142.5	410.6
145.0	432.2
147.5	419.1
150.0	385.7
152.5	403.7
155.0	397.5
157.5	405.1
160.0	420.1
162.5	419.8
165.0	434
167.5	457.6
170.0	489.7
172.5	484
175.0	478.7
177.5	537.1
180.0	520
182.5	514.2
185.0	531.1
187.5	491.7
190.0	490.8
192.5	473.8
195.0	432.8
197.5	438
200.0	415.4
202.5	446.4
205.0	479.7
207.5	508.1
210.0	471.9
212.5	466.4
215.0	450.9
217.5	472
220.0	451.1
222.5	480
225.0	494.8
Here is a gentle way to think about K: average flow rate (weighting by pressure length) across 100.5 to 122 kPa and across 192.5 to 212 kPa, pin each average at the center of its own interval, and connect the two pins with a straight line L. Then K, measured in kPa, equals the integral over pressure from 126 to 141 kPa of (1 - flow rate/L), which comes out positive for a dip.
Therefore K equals 0.2 kPa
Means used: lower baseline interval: 423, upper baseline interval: 458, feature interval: 426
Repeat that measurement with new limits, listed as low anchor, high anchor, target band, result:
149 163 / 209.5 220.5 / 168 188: -3.66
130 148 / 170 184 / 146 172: 2.35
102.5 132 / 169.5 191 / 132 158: 2.41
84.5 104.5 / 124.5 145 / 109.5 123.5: 0.59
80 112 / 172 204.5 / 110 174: 4.86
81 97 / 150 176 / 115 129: 0.85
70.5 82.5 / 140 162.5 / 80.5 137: -1.36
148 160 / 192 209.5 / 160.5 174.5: -1.29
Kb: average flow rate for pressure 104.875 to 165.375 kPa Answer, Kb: 417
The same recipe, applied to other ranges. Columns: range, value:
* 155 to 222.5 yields 467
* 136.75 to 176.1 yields 431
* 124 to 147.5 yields 422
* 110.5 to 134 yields 414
